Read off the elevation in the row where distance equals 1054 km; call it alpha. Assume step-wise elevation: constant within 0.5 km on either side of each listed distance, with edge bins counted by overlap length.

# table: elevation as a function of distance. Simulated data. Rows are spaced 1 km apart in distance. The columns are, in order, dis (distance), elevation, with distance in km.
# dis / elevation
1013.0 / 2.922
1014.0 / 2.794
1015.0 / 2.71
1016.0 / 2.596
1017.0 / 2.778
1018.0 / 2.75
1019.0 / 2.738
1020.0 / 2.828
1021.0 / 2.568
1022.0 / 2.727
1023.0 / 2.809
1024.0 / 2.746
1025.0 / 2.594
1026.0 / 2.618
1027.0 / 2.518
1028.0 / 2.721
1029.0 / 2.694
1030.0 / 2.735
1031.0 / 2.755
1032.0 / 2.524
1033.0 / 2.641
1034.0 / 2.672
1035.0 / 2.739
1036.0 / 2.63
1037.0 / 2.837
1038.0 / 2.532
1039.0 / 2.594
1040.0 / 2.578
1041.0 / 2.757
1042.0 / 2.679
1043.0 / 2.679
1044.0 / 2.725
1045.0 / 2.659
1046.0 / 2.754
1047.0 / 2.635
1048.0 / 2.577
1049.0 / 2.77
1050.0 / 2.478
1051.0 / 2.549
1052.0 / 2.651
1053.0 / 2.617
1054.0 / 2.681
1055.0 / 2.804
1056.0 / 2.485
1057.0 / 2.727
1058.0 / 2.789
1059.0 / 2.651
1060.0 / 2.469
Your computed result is 2.681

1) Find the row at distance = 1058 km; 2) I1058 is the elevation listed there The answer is 2.789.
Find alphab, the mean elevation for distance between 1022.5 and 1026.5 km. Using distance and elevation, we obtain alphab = 2.69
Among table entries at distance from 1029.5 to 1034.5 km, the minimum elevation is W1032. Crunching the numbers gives 2.524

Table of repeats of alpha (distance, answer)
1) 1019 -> 2.738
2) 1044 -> 2.725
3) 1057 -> 2.727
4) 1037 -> 2.837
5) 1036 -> 2.63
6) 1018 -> 2.75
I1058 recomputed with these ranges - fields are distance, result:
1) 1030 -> 2.735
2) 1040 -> 2.578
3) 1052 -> 2.651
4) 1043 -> 2.679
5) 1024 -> 2.746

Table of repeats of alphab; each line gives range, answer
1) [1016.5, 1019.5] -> 2.76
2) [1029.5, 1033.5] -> 2.66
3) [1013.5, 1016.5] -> 2.7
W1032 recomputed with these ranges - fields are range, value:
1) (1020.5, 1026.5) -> 2.568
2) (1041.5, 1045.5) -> 2.659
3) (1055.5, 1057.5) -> 2.485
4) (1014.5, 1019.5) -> 2.596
